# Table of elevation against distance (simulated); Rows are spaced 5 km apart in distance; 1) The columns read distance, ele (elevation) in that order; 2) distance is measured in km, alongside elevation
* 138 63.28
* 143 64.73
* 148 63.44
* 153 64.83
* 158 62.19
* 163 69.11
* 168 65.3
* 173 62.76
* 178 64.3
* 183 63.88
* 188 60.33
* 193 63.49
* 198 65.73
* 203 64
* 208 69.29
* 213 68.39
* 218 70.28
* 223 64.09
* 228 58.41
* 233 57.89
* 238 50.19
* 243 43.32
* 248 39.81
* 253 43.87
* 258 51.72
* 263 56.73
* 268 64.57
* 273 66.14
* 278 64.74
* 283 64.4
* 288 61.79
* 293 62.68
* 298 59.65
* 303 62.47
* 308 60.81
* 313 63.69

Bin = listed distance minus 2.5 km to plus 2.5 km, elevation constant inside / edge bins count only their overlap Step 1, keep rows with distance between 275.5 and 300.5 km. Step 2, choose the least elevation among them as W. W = 59.65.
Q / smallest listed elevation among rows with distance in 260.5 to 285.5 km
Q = 56.73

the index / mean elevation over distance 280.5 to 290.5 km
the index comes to 63.1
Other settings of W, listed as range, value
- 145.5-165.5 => 62.19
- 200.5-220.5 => 64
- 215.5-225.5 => 64.09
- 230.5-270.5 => 39.81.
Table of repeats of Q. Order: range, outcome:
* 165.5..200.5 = 60.33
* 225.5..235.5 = 57.89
